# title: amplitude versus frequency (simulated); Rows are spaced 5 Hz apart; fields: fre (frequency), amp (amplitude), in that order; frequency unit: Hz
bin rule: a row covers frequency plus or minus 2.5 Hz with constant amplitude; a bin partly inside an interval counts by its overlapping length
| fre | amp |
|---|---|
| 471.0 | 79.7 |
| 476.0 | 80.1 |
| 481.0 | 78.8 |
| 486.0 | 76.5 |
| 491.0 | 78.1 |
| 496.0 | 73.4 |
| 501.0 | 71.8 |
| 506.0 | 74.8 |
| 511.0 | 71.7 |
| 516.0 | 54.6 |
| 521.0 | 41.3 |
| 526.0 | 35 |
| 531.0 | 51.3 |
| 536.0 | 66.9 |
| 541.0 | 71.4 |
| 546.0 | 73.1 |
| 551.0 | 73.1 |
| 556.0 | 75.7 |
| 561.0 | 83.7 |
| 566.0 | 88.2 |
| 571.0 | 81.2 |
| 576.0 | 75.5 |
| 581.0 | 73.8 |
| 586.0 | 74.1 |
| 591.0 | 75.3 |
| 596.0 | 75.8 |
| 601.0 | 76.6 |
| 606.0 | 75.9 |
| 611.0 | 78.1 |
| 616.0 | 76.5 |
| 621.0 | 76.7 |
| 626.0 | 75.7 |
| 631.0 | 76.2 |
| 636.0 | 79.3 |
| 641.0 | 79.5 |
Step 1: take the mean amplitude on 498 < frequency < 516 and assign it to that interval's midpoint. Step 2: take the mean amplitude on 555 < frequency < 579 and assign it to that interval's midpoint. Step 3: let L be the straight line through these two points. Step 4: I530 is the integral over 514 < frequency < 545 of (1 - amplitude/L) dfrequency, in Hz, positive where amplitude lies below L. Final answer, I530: 8.4 Hz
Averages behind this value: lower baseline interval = 70.3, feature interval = 54.4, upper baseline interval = 81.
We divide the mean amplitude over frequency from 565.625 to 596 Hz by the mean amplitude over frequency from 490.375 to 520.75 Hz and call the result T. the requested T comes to 1.1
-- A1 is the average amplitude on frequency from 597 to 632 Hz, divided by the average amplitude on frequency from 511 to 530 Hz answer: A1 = 1.60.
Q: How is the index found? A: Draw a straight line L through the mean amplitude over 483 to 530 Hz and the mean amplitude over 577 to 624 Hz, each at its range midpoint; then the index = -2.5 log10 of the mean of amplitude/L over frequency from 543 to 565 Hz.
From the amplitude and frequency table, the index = -0.11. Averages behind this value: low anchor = 63.9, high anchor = 75.9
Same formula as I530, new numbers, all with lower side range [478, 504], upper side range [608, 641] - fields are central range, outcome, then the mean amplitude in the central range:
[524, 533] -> 3.90 Hz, 43.2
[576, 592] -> 0.48 Hz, 74.5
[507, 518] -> 1.58 Hz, 65.1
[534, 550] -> 1.16 Hz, 70.8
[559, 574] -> -1.46 Hz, 84.1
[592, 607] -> 0.18 Hz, 76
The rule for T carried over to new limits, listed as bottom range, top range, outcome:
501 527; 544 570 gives 1.36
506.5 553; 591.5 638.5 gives 1.27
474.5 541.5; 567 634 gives 1.16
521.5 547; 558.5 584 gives 1.40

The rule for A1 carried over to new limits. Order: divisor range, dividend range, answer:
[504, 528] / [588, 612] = 1.37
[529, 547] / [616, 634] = 1.17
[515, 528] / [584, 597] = 1.76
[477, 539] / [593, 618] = 1.18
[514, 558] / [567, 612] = 1.27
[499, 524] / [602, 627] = 1.23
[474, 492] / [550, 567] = 1.02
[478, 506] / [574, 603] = 0.99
